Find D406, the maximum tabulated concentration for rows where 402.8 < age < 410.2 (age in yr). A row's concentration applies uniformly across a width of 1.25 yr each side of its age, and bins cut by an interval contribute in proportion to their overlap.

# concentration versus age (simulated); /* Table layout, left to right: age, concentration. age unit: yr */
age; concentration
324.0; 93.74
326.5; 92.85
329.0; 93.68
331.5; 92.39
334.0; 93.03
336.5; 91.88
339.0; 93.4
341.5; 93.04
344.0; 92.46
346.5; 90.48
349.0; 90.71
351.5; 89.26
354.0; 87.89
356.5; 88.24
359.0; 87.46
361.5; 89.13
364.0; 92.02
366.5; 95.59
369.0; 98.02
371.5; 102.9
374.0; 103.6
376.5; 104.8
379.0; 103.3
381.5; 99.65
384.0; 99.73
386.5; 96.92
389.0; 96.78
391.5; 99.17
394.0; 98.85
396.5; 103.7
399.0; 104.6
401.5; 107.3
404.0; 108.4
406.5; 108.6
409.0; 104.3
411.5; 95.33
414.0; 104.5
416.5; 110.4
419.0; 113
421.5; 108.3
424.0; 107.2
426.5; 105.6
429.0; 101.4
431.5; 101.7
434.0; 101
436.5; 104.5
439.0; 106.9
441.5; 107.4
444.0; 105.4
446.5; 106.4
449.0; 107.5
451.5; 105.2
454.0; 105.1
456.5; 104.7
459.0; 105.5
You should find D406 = 108.6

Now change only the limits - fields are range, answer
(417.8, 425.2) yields 113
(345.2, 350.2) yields 90.71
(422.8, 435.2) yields 107.2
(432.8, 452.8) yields 107.5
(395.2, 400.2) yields 104.6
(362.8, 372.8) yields 102.9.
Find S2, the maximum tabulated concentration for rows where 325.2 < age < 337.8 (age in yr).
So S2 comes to 93.68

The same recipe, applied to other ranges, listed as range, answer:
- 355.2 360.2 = 88.24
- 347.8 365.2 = 92.02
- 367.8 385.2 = 104.8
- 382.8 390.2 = 99.73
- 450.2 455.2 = 105.2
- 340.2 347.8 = 93.04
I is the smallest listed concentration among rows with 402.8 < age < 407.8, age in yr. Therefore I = 108.4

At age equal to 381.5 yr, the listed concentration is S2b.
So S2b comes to 99.65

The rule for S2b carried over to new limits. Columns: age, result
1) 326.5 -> 92.85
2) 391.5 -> 99.17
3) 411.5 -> 95.33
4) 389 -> 96.78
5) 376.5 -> 104.8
